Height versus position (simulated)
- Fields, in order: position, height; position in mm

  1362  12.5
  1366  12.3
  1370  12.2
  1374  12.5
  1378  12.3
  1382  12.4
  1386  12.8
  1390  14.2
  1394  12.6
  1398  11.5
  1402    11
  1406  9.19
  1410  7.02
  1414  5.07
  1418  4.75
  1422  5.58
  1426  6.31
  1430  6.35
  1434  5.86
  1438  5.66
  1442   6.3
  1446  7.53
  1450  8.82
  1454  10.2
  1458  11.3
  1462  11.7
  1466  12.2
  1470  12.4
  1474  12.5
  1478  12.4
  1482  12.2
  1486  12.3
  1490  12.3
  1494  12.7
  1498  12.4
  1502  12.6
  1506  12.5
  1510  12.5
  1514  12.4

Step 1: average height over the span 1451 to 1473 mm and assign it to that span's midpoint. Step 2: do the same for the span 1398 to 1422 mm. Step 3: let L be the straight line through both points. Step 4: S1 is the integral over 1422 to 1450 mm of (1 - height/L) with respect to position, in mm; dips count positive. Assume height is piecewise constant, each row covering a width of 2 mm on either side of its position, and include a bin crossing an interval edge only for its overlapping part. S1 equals 9.1 mm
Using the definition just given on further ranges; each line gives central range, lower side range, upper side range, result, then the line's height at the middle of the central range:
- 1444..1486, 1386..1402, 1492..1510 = 4.6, 12.5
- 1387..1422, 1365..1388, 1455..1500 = 8.7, 12.4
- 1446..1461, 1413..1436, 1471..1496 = -1.4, 8.98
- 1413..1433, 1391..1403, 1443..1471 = 10.0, 11.3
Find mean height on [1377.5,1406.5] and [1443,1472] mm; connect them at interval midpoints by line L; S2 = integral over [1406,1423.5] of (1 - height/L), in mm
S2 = 8.4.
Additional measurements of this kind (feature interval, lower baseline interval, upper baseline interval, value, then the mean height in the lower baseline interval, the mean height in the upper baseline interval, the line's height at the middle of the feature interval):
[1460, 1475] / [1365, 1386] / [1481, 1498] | 0.3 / 12.4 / 12.4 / 12.4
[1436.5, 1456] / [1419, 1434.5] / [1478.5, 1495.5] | 0.9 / 5.96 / 12.4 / 8.03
